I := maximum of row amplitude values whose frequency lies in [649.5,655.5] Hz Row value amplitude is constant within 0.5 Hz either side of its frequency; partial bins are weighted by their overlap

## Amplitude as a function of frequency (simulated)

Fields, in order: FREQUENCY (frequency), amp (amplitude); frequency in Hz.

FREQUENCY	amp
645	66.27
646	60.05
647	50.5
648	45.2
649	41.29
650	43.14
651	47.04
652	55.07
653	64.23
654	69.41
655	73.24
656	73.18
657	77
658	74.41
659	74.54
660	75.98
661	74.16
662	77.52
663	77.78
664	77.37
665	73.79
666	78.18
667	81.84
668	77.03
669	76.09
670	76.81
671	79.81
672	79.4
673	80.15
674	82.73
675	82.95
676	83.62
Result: 73.24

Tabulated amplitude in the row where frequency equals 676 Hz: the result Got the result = 83.62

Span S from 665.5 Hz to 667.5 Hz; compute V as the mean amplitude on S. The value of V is 80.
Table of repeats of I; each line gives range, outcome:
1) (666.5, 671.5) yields 81.84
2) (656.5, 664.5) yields 77.78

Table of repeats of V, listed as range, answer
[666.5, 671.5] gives 78.3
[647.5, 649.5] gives 43.2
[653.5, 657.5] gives 73.2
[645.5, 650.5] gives 48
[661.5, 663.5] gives 77.7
